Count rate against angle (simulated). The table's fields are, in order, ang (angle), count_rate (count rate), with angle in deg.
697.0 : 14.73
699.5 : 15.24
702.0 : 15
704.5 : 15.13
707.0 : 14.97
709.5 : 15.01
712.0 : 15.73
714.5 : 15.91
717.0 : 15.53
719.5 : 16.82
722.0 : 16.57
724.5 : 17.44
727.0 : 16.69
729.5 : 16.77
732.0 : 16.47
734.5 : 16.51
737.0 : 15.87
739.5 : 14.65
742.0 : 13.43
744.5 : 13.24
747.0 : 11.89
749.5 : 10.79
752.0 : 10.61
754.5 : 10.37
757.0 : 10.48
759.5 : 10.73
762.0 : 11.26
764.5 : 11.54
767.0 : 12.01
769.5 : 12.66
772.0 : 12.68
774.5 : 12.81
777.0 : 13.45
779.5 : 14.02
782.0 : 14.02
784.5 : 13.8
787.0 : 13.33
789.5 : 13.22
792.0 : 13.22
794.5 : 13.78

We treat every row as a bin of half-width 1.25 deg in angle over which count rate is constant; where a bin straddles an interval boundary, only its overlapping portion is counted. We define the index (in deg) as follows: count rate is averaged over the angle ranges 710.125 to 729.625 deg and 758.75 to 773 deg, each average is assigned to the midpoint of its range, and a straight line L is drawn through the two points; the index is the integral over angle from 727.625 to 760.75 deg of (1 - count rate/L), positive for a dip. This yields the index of 1.9 deg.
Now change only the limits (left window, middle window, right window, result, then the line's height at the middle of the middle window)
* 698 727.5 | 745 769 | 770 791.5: 5.11 deg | 14.2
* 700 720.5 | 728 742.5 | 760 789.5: -1.29 deg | 14.5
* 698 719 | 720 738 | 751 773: -3.66 deg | 13.8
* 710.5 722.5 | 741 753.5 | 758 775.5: 1.49 deg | 13.5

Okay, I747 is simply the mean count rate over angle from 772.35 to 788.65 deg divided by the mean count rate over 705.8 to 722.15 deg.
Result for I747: 0.86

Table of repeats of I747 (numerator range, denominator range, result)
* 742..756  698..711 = 0.77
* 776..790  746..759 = 1.27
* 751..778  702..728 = 0.73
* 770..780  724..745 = 0.84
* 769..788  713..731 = 0.81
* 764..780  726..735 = 0.77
